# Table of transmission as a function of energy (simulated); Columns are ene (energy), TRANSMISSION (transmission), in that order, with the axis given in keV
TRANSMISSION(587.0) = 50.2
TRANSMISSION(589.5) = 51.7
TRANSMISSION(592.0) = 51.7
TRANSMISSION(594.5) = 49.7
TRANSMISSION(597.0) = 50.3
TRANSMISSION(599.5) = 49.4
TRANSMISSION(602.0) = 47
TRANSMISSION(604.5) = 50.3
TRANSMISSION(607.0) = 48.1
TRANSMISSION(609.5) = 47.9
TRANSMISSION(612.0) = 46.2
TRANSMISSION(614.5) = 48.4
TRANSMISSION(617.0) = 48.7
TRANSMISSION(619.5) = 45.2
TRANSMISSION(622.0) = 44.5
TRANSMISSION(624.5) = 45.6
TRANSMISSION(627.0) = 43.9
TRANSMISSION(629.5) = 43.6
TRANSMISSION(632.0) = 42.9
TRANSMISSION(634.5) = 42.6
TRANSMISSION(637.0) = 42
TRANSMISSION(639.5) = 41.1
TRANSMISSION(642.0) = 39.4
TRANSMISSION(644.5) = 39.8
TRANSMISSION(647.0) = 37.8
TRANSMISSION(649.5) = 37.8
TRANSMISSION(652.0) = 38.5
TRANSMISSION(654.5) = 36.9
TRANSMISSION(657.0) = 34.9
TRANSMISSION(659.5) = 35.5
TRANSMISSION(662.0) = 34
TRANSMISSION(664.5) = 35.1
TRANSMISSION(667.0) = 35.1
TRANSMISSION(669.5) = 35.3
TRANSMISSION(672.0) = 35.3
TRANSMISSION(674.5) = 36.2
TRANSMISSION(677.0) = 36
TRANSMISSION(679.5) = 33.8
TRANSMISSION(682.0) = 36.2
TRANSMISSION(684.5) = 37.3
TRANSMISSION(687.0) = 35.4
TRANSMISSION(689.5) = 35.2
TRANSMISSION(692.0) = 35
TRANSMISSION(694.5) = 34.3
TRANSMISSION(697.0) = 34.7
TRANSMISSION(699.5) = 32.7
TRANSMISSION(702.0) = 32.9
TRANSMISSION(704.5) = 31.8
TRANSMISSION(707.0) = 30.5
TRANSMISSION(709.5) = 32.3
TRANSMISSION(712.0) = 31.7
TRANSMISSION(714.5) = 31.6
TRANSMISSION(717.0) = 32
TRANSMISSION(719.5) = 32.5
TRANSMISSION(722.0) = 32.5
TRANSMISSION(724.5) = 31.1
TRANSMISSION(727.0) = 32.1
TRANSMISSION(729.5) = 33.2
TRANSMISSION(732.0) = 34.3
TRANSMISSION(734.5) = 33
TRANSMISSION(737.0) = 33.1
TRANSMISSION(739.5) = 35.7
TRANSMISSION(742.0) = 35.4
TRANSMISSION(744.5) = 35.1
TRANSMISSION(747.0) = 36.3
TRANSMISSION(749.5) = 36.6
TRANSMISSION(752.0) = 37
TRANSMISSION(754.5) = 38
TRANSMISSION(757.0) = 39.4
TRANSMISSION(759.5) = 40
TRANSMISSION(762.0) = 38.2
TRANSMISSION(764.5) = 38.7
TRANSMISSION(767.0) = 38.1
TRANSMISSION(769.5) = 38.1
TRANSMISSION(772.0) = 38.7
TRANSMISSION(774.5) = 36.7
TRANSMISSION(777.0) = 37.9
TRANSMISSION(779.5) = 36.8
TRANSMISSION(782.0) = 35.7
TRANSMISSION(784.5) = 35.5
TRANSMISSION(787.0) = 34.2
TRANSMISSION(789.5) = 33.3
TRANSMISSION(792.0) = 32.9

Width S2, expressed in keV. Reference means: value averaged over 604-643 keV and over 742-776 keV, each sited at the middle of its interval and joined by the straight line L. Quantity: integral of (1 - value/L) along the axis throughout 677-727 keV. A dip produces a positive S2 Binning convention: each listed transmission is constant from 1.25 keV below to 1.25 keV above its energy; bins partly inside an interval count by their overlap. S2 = 9.06 keV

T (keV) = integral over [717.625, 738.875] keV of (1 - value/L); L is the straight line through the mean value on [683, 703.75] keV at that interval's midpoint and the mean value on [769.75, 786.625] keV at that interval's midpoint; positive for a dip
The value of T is 1.6 keV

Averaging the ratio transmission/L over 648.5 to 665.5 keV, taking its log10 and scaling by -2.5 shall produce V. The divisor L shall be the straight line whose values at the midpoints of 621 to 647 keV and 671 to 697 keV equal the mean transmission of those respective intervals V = 0.09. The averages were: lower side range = 42.3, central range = 36.1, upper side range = 35.4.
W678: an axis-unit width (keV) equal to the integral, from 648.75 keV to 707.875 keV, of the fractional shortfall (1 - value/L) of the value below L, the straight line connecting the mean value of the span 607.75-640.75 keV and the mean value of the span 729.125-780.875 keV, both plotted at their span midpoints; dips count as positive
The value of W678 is 9.2 keV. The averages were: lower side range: 44.9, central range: 35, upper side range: 36.7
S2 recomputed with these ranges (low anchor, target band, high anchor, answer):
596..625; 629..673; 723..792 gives 6.29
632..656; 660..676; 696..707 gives 0.68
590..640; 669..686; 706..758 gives 1.75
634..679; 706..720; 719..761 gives 1.58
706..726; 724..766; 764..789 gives -1.89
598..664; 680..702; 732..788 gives 2.75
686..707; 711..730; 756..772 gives 1.87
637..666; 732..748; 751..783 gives 1.34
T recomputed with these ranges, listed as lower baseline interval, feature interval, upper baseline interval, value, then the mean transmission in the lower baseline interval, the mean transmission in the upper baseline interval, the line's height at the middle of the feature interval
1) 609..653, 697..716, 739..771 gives 3.6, 43.1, 37.5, 39.7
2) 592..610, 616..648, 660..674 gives -0.2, 49.2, 35.1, 42.6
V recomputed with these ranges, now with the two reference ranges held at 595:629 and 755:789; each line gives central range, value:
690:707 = 0.248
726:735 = 0.203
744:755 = 0.064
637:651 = 0.152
